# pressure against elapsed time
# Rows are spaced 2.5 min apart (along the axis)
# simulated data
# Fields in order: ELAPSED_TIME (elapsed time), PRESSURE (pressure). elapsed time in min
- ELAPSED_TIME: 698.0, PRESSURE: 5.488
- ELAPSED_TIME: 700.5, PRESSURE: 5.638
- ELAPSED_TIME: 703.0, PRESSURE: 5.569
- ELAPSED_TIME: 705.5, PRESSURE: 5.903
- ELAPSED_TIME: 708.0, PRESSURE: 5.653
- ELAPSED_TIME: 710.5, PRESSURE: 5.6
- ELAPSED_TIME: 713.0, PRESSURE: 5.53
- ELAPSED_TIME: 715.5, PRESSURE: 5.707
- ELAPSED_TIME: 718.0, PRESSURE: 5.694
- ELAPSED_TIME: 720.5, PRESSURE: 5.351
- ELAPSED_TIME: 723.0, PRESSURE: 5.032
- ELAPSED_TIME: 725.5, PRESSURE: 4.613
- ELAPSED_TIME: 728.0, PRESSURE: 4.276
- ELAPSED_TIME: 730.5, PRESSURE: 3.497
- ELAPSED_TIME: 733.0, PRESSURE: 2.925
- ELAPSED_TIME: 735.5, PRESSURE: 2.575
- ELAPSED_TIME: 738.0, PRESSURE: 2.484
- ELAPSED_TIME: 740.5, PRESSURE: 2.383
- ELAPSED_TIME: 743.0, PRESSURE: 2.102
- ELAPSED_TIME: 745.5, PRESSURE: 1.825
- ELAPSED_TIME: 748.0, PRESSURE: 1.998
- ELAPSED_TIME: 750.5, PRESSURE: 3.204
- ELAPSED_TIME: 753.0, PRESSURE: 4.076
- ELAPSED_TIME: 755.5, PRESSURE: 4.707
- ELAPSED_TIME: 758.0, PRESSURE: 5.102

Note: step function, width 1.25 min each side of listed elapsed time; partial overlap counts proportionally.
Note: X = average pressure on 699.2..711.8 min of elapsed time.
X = 5.67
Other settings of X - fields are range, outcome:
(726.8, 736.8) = 3.31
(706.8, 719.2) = 5.64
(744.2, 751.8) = 2.35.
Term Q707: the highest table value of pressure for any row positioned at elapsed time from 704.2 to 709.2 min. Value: 5.903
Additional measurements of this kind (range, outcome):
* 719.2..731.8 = 5.351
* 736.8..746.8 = 2.484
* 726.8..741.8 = 4.276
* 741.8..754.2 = 4.076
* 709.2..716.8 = 5.707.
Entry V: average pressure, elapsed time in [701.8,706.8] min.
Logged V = 5.74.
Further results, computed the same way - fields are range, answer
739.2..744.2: 2.25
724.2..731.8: 4.13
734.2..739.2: 2.53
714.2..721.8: 5.58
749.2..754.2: 3.62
